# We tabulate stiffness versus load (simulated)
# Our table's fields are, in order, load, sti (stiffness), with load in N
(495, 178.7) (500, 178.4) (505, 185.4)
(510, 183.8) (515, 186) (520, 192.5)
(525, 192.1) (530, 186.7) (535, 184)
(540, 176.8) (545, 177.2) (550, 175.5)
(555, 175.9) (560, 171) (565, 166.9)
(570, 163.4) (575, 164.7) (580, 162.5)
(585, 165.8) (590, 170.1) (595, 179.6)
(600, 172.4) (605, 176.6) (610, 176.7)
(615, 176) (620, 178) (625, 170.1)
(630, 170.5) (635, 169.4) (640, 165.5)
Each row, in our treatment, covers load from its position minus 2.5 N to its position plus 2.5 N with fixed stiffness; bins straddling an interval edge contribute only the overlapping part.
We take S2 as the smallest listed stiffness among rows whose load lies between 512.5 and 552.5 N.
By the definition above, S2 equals 175.5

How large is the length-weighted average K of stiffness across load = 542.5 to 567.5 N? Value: 173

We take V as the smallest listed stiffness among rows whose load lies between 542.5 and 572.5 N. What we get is 163.4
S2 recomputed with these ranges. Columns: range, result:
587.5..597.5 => 170.1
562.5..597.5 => 162.5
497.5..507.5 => 178.4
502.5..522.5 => 183.8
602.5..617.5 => 176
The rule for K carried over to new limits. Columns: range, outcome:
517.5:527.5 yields 192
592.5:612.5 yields 176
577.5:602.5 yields 170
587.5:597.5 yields 175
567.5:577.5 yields 164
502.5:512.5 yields 185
